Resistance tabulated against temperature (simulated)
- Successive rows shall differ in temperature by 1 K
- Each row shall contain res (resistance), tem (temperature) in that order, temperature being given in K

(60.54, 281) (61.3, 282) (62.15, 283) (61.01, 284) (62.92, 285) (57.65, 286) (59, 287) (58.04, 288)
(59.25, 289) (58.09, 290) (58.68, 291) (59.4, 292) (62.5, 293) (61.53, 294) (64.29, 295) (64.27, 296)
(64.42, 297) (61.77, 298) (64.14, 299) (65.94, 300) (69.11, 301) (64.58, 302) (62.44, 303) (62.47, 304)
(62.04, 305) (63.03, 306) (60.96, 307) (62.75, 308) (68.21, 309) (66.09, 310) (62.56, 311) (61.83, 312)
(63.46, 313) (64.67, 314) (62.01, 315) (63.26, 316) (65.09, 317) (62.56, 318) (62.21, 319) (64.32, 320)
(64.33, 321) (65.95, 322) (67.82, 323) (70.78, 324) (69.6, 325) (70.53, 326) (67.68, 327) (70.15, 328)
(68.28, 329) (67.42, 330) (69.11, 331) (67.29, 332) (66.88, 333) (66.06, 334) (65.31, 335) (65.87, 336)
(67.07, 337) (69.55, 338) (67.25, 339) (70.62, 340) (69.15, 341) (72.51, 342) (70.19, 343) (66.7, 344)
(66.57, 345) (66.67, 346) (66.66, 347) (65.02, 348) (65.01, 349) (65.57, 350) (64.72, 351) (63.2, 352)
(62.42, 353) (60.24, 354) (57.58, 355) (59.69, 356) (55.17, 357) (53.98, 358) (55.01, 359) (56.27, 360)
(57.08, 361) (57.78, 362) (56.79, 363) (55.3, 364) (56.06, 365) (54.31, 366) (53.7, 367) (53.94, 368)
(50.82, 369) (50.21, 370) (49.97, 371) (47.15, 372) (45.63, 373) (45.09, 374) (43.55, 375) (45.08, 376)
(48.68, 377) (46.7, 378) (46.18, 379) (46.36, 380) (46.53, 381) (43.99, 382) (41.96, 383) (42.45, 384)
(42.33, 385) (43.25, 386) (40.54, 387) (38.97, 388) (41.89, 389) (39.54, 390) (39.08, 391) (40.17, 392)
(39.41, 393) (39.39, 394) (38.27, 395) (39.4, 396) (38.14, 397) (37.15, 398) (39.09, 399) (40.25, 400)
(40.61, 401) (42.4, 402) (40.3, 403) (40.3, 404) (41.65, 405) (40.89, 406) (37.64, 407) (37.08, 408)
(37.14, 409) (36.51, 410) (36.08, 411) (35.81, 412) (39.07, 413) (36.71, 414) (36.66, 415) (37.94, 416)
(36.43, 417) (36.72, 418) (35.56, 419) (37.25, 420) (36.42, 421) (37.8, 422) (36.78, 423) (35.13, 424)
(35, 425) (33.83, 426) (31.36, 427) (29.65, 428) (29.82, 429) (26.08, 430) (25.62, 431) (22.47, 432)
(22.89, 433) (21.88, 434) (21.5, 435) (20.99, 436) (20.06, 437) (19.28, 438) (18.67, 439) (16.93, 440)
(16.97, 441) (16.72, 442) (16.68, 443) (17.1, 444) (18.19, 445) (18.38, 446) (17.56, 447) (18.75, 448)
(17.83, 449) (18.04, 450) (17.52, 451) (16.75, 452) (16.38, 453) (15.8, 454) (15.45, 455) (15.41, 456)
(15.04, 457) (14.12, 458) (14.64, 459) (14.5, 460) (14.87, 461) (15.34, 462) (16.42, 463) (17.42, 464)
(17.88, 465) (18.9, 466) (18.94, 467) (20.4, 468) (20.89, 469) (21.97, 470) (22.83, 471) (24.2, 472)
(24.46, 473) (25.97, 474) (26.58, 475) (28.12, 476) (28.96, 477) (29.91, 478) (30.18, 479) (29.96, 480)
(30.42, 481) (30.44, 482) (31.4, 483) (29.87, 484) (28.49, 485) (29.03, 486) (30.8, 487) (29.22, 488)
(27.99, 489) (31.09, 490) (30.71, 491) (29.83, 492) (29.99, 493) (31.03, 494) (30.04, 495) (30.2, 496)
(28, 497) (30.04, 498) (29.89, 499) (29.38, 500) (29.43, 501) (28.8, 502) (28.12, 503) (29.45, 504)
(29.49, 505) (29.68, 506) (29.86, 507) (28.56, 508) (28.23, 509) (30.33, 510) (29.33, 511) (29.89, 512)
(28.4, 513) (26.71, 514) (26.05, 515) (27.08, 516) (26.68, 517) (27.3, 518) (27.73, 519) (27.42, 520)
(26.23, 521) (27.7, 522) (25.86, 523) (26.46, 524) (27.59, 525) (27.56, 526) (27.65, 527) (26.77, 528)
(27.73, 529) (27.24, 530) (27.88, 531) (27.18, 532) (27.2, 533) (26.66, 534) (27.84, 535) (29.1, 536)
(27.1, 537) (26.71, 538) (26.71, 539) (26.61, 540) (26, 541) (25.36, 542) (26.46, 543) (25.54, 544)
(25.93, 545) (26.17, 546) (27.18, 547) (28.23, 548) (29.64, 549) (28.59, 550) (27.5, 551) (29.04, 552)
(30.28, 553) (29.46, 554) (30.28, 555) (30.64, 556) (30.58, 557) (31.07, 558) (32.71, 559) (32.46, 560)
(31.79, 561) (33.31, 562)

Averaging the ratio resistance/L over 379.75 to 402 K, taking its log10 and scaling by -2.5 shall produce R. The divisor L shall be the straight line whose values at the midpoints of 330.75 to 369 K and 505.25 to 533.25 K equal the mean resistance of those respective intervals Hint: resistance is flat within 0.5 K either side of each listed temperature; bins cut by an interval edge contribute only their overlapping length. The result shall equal 0.31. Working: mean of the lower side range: 62.5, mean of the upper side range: 27.7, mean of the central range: 40.8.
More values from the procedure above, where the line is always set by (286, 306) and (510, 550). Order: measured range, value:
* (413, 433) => 0.28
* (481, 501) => 0.11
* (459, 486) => 0.44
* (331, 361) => -0.18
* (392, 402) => 0.20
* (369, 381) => 0.08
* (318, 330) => -0.16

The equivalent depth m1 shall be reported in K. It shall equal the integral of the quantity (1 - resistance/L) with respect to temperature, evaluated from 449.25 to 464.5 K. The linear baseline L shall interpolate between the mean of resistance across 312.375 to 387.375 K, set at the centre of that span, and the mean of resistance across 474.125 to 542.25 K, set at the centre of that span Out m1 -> 8.9 K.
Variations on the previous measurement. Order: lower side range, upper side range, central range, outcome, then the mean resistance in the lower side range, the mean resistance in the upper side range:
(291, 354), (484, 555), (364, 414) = 9.52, 65.4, 28.2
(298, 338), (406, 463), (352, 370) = -1.97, 65.5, 25.4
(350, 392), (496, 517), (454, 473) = 9.43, 50.3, 28.8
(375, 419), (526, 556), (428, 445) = 7.31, 40.3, 27.6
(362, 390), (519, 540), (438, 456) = 9.83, 47.4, 27.2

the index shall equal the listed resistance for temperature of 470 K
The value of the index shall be 21.97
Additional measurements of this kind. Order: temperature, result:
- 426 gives 33.83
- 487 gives 30.8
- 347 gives 66.66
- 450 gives 18.04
